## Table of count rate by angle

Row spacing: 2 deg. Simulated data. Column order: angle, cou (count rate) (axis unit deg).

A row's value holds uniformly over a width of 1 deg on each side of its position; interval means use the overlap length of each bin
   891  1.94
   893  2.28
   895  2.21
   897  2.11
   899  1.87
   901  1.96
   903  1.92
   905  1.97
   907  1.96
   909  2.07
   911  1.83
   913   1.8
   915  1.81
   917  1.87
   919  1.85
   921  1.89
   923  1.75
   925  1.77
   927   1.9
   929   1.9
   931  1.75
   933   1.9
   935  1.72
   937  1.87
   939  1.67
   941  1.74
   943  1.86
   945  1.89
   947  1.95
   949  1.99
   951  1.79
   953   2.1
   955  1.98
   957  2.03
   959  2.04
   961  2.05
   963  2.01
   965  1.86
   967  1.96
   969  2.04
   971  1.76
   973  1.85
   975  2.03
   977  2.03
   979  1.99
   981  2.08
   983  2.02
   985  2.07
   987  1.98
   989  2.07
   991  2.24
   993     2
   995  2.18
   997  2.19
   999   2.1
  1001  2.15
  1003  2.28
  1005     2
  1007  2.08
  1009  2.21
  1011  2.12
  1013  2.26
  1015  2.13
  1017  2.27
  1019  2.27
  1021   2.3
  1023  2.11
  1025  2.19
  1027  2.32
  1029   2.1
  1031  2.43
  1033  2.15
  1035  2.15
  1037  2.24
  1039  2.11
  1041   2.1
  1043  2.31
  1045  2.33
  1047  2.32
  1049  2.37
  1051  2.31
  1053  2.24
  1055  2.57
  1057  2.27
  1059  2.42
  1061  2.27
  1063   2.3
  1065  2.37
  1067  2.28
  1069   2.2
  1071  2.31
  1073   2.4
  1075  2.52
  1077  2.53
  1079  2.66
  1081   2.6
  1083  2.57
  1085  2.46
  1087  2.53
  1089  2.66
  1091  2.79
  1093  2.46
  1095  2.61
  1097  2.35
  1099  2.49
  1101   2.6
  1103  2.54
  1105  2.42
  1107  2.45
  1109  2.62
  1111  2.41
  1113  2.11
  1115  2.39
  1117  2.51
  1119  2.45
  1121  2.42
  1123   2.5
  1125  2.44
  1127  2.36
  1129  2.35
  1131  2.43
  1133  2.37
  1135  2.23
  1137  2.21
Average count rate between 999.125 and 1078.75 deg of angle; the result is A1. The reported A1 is 2.27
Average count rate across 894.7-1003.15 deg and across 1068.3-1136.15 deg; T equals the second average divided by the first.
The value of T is 1.26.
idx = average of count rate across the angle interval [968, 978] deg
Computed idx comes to 1.94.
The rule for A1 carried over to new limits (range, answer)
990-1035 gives 2.18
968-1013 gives 2.07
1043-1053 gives 2.32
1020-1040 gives 2.21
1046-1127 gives 2.44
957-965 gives 2.01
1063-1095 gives 2.49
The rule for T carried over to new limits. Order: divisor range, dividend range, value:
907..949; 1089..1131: 1.34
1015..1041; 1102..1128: 1.10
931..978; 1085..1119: 1.30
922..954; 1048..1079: 1.28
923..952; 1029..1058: 1.24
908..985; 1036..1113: 1.27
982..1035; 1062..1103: 1.15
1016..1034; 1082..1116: 1.12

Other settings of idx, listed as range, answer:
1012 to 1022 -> 2.25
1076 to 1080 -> 2.59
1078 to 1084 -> 2.61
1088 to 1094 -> 2.64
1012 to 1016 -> 2.19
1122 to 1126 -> 2.47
